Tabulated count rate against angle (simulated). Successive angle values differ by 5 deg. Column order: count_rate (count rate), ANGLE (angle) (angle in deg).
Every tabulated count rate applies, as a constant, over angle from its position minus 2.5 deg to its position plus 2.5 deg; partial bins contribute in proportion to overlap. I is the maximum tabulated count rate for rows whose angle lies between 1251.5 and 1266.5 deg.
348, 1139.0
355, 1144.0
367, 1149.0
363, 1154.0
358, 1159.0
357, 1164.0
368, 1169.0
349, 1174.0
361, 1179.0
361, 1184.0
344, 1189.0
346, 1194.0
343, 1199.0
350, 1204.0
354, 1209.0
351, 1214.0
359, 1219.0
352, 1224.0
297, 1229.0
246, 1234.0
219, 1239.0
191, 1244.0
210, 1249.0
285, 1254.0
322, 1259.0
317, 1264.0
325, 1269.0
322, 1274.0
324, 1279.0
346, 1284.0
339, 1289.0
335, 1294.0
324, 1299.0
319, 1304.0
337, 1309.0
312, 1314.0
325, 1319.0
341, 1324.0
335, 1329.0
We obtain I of 322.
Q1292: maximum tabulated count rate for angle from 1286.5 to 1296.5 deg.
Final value 339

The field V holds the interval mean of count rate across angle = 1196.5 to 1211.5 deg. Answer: 349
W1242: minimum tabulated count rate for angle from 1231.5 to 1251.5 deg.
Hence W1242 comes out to 191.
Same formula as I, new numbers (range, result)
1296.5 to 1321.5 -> 337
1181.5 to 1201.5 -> 361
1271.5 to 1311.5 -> 346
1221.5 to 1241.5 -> 352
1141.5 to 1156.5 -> 367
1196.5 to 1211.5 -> 354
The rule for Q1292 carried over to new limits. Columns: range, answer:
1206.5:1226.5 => 359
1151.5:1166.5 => 363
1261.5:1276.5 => 325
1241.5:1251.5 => 210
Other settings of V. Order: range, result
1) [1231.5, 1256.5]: 230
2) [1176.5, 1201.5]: 351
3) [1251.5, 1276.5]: 314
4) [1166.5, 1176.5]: 358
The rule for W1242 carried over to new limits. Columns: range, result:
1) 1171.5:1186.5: 349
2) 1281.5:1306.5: 319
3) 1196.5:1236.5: 246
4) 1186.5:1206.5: 343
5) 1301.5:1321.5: 312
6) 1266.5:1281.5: 322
